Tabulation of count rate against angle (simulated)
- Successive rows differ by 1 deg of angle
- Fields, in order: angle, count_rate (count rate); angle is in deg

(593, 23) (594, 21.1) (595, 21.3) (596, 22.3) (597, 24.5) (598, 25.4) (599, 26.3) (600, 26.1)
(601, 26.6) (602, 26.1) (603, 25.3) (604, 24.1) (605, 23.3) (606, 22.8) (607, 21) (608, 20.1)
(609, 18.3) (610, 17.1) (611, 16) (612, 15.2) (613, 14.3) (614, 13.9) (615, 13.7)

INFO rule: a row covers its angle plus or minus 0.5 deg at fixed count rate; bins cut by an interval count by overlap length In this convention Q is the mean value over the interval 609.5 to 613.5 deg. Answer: 15.6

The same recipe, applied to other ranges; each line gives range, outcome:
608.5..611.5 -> 17.1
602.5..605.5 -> 24.2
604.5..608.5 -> 21.8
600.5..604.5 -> 25.5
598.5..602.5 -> 26.3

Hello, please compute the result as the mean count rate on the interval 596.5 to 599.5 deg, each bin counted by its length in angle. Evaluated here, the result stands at 25.4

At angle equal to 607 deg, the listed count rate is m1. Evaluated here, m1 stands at 21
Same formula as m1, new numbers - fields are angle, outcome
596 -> 22.3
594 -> 21.1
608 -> 20.1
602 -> 26.1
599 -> 26.3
